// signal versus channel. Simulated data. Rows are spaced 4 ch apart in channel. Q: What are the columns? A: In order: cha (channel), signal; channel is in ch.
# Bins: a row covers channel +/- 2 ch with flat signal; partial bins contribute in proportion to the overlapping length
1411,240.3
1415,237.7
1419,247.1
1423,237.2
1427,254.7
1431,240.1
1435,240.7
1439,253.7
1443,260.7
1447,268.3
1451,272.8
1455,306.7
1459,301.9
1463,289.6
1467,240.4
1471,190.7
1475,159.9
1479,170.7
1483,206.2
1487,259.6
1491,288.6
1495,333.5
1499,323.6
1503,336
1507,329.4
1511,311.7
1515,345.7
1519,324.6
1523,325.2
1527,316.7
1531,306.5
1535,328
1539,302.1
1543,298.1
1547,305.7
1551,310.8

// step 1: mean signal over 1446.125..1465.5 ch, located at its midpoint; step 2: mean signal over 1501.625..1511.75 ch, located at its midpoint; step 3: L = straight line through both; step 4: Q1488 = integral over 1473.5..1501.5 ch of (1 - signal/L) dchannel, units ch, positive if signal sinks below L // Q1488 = 5.5 ch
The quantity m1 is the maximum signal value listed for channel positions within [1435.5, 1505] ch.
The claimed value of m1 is 336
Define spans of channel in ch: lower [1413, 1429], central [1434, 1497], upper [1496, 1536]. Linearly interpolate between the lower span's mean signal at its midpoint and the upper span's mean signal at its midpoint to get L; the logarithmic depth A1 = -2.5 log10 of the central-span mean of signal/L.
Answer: 0.11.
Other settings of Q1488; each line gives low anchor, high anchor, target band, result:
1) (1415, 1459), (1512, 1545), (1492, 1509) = -1.6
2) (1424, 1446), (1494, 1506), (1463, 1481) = 5.7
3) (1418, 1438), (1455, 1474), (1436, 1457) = -1.7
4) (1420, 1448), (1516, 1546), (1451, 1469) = -1.1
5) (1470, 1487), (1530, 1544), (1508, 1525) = -3.8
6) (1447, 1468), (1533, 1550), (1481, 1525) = -1.6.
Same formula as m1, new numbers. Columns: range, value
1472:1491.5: 288.6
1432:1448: 268.3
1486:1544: 345.7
